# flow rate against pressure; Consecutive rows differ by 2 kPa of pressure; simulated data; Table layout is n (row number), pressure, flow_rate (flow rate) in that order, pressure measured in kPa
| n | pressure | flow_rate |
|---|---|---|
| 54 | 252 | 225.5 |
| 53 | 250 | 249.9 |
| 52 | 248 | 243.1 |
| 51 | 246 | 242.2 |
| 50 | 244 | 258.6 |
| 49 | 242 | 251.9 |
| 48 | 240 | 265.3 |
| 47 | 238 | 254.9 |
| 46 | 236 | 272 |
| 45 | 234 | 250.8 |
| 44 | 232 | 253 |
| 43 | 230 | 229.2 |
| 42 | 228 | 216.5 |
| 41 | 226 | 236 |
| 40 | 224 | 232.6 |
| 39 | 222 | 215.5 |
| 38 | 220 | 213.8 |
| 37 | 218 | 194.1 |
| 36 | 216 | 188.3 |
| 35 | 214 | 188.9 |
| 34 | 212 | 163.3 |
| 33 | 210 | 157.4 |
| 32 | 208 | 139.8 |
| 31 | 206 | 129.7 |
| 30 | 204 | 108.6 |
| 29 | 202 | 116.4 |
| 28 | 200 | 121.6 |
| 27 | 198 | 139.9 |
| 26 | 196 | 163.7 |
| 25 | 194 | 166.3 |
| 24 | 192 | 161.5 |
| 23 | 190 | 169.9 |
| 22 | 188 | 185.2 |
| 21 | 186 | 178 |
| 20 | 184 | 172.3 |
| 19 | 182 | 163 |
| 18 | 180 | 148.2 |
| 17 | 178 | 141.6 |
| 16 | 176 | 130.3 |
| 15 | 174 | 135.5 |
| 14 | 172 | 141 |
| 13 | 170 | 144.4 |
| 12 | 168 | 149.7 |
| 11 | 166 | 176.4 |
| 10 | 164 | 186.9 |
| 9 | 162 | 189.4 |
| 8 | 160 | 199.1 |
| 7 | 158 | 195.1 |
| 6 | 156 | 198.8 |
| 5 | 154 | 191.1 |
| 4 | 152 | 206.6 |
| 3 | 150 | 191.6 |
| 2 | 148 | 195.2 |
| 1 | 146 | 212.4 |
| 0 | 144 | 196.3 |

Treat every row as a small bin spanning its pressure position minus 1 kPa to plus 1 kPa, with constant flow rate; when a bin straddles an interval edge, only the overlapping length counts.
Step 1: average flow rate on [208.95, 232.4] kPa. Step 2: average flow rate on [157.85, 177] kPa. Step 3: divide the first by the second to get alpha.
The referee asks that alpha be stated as 1.3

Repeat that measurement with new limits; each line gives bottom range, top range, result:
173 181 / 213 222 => 1.43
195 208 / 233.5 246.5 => 1.97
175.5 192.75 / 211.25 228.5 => 1.27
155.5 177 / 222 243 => 1.46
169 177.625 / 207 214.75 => 1.17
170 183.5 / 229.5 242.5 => 1.76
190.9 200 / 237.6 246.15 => 1.66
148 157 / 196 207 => 0.64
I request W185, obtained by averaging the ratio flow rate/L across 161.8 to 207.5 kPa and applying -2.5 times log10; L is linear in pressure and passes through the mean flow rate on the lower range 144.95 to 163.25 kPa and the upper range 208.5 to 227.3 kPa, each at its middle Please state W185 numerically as 0.28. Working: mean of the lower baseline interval 198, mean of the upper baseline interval 198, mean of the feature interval 152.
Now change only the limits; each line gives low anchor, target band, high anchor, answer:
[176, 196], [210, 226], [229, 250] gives 0.09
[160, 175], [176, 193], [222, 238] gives 0.13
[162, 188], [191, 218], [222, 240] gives 0.32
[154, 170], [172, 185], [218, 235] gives 0.30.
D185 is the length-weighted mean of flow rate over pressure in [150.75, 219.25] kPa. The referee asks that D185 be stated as 163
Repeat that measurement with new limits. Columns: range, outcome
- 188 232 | 176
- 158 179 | 161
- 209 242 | 222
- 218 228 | 221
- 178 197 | 166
